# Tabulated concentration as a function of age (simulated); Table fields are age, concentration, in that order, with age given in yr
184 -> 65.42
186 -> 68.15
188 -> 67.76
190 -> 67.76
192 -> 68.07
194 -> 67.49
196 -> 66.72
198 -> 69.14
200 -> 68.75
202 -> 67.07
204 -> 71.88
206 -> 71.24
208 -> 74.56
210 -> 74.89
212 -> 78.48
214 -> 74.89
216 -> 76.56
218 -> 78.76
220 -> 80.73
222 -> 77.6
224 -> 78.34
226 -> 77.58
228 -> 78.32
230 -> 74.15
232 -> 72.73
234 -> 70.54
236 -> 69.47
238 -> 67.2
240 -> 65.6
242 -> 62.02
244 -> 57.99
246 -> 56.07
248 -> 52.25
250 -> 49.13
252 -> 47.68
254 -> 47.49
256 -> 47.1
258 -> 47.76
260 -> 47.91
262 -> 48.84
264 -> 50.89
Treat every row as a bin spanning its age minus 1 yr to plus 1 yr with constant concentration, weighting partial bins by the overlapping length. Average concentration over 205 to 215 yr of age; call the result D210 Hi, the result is 74.8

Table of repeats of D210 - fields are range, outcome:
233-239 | 69.1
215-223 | 78.4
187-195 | 67.8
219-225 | 78.9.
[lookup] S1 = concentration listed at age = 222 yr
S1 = 77.6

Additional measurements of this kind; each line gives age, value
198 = 69.14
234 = 70.54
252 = 47.68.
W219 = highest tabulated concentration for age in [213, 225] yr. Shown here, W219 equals 80.73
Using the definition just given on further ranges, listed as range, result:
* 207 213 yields 78.48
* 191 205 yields 71.88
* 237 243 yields 67.2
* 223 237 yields 78.34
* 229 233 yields 74.15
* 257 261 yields 47.91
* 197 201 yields 69.14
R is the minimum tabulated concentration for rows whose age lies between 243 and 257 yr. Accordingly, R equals 47.1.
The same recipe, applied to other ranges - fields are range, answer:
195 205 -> 66.72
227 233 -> 72.73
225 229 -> 77.58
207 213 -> 74.56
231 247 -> 56.07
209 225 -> 74.89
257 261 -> 47.76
